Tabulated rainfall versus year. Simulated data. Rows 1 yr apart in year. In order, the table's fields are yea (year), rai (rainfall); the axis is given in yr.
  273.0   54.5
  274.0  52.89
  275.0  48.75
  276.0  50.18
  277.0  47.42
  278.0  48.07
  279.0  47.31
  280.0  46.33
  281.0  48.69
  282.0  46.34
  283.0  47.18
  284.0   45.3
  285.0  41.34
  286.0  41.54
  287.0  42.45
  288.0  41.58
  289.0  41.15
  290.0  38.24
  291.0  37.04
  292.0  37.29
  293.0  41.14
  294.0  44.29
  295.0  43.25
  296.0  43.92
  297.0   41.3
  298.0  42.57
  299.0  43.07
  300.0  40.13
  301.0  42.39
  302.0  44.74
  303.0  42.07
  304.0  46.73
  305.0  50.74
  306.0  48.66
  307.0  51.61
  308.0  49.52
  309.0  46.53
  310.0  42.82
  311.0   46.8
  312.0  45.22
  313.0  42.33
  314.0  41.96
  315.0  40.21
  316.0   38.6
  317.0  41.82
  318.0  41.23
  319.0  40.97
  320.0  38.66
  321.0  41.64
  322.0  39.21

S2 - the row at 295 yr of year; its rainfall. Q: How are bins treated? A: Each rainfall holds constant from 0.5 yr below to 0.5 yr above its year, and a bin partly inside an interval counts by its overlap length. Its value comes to 43.25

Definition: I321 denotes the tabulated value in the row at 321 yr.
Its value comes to 41.64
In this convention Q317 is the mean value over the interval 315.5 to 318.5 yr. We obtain 40.6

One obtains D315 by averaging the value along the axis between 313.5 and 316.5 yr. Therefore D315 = 40.3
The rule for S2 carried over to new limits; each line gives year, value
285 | 41.34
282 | 46.34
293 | 41.14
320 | 38.66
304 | 46.73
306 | 48.66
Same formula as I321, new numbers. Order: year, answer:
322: 39.21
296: 43.92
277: 47.42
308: 49.52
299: 43.07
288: 41.58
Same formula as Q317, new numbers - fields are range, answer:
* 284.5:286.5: 41.4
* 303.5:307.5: 49.4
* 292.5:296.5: 43.2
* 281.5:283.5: 46.8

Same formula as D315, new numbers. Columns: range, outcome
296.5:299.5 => 42.3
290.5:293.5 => 38.5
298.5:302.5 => 42.6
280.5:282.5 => 47.5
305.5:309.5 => 49.1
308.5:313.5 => 44.7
